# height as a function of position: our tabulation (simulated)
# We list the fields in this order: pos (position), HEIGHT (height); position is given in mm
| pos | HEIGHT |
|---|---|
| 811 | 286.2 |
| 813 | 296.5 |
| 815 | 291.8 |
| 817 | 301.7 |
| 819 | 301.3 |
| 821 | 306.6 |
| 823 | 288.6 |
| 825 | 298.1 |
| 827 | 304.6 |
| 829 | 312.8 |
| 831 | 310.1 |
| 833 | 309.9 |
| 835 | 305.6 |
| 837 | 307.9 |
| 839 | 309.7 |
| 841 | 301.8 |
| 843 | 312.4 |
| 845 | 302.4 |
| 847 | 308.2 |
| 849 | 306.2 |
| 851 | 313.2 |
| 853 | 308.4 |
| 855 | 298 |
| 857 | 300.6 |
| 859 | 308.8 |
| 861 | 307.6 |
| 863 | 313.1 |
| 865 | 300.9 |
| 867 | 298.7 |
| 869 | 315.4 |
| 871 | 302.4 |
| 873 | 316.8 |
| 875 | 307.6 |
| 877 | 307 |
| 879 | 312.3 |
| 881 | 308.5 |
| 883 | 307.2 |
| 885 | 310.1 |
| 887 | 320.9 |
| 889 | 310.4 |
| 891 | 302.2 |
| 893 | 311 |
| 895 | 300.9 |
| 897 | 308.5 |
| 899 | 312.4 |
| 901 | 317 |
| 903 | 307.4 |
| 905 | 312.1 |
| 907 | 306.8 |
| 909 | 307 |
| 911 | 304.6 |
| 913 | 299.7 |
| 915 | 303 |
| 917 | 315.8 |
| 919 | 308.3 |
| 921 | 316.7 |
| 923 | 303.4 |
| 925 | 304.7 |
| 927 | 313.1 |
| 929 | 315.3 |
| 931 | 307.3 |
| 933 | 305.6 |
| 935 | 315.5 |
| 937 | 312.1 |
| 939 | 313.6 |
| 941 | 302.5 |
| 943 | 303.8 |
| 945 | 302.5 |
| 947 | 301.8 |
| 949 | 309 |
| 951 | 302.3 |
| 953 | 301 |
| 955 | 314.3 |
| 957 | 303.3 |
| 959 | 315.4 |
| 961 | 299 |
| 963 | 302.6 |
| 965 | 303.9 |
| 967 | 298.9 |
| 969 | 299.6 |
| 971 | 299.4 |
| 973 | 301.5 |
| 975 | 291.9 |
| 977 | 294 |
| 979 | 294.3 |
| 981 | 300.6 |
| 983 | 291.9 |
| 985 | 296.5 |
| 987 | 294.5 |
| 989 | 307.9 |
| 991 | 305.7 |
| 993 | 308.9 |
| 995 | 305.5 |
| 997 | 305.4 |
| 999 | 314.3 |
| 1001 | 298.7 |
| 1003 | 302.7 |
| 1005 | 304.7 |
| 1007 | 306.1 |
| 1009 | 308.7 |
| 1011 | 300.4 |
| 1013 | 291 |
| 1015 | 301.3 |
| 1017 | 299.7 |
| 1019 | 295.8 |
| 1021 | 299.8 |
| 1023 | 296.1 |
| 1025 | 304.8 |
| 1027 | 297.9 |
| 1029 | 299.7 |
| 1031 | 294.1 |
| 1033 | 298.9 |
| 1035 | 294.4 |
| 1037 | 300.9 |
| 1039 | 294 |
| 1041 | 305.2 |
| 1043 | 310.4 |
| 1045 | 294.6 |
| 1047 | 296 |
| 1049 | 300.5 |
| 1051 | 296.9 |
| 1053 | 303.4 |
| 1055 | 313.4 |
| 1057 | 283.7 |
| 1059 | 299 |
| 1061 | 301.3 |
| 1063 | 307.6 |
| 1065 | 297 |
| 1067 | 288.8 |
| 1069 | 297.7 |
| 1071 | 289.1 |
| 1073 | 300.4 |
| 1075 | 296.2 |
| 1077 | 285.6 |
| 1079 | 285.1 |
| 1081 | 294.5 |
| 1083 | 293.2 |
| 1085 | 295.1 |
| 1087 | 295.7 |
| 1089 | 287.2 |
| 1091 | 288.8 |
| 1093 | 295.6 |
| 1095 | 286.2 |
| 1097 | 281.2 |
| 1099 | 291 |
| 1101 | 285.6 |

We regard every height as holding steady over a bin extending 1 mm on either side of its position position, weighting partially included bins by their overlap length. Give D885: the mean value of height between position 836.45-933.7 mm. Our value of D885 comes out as 308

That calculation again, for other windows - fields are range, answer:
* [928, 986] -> 303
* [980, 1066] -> 301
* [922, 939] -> 310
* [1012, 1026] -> 298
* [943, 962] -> 305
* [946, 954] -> 304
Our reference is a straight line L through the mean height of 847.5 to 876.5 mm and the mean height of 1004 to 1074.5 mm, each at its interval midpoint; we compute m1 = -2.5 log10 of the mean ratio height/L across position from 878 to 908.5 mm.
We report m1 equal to -0.01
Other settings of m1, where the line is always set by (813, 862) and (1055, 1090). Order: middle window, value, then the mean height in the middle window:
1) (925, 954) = -0.03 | 307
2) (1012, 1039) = 0.00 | 298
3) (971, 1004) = -0.01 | 301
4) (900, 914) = -0.02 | 308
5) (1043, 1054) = -0.01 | 299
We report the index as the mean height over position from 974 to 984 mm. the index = 295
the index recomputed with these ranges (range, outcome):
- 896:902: 313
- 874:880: 309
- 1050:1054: 300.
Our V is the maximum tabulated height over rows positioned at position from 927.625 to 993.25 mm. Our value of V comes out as 315.5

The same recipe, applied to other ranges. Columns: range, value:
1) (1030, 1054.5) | 310.4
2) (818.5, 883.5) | 316.8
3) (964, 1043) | 314.3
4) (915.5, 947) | 316.7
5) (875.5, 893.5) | 320.9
